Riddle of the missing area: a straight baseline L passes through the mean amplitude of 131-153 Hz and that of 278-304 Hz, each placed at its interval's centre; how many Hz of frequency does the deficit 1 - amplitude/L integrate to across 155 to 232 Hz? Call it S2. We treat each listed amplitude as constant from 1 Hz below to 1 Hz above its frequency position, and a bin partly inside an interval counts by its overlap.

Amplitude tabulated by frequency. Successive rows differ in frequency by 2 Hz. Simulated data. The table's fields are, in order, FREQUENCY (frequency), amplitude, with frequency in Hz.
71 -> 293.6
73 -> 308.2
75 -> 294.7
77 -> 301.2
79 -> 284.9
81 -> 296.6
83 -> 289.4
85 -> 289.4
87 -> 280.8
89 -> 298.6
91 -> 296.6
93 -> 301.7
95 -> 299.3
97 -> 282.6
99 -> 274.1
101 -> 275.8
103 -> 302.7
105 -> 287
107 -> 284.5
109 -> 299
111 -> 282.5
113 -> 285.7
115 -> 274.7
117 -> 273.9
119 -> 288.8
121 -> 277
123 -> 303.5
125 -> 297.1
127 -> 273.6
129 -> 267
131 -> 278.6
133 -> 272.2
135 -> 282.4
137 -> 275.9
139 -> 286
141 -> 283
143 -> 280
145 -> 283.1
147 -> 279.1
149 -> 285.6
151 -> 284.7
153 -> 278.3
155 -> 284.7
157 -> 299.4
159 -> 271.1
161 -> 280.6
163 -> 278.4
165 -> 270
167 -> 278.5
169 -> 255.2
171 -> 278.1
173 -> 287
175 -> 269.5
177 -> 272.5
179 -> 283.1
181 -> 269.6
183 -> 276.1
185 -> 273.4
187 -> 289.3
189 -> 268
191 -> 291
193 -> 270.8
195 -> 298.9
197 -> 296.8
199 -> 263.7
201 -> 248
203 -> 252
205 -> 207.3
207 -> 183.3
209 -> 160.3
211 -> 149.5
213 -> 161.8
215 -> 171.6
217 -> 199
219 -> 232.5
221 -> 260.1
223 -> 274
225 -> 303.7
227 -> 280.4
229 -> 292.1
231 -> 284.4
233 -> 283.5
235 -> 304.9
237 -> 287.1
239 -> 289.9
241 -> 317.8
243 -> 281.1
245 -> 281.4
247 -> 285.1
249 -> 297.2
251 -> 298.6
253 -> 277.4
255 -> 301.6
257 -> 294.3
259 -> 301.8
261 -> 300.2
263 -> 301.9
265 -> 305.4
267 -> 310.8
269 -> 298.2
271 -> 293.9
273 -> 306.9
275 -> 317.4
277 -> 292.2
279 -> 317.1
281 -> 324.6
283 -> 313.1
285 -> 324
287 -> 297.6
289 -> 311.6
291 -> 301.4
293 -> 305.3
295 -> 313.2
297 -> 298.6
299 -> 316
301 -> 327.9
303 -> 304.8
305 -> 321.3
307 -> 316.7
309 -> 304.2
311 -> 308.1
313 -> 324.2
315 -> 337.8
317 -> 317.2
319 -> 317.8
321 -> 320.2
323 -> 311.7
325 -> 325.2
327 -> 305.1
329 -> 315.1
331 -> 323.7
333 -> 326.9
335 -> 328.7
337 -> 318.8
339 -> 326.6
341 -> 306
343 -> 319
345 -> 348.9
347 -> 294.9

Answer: 8.9 Hz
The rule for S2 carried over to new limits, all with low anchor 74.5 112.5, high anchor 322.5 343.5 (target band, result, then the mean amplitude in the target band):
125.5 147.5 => 1.3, 279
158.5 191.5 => 2.7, 276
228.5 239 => 0.6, 290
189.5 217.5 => 7.1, 227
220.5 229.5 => 0.7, 283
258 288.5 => 0.5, 307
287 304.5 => 0.3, 309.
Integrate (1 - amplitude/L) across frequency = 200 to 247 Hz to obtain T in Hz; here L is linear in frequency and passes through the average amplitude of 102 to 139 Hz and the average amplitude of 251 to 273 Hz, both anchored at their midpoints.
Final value 7.4 Hz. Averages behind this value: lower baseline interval 284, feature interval 249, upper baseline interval 299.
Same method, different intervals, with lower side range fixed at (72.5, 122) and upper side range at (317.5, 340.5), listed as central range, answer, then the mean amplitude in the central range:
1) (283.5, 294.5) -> 0.21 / 308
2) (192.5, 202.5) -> 0.91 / 275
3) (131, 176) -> 2.61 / 279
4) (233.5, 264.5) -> 1.44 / 295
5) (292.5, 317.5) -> 0.10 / 315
